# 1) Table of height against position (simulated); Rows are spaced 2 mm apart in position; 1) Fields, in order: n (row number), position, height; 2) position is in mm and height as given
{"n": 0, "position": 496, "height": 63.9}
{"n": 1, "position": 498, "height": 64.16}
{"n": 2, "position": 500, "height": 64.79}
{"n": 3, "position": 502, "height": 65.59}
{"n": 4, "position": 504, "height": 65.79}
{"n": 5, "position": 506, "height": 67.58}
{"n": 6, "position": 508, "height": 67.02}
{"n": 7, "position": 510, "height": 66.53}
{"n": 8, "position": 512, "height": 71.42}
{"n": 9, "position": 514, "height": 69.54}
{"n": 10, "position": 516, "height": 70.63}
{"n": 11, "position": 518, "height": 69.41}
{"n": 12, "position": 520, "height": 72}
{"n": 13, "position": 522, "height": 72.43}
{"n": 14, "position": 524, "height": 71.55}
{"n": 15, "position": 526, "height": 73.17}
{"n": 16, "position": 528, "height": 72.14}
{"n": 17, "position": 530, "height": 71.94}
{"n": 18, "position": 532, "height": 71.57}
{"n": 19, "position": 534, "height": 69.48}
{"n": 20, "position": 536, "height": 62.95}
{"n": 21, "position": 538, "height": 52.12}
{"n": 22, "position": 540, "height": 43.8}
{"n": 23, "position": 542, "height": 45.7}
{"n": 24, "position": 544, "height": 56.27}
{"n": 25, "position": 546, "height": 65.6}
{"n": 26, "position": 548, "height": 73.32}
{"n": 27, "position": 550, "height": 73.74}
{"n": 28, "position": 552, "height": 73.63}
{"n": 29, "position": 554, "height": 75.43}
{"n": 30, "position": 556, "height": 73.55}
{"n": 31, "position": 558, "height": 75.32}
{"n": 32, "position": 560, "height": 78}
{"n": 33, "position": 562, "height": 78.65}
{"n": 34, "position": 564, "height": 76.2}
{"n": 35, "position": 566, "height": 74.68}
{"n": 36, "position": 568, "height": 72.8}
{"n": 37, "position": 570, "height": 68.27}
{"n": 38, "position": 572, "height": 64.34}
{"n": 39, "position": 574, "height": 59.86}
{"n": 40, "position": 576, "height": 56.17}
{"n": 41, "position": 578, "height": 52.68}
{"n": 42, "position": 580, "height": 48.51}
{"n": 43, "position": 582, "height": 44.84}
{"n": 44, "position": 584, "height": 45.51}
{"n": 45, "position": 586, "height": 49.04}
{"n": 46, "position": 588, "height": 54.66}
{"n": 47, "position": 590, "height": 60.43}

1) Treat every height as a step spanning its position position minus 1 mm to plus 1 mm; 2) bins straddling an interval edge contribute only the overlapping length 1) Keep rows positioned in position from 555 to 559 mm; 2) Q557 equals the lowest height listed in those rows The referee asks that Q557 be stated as 73.55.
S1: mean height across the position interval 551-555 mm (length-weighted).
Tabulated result 74.5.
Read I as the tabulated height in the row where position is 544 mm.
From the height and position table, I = 56.27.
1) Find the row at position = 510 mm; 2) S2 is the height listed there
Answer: 66.53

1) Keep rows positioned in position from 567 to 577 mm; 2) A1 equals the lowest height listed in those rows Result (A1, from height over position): 56.17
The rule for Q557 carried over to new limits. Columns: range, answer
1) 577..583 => 44.84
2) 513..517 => 69.54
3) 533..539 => 52.12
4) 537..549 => 43.8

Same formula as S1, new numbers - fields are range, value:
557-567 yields 76.6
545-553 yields 71.6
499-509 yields 66.2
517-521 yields 70.7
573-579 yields 56.2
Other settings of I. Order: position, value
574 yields 59.86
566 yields 74.68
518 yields 69.41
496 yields 63.9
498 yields 64.16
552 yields 73.63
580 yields 48.51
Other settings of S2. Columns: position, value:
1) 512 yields 71.42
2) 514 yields 69.54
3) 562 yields 78.65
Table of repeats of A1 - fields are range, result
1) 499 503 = 64.79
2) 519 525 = 71.55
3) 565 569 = 72.8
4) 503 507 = 65.79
